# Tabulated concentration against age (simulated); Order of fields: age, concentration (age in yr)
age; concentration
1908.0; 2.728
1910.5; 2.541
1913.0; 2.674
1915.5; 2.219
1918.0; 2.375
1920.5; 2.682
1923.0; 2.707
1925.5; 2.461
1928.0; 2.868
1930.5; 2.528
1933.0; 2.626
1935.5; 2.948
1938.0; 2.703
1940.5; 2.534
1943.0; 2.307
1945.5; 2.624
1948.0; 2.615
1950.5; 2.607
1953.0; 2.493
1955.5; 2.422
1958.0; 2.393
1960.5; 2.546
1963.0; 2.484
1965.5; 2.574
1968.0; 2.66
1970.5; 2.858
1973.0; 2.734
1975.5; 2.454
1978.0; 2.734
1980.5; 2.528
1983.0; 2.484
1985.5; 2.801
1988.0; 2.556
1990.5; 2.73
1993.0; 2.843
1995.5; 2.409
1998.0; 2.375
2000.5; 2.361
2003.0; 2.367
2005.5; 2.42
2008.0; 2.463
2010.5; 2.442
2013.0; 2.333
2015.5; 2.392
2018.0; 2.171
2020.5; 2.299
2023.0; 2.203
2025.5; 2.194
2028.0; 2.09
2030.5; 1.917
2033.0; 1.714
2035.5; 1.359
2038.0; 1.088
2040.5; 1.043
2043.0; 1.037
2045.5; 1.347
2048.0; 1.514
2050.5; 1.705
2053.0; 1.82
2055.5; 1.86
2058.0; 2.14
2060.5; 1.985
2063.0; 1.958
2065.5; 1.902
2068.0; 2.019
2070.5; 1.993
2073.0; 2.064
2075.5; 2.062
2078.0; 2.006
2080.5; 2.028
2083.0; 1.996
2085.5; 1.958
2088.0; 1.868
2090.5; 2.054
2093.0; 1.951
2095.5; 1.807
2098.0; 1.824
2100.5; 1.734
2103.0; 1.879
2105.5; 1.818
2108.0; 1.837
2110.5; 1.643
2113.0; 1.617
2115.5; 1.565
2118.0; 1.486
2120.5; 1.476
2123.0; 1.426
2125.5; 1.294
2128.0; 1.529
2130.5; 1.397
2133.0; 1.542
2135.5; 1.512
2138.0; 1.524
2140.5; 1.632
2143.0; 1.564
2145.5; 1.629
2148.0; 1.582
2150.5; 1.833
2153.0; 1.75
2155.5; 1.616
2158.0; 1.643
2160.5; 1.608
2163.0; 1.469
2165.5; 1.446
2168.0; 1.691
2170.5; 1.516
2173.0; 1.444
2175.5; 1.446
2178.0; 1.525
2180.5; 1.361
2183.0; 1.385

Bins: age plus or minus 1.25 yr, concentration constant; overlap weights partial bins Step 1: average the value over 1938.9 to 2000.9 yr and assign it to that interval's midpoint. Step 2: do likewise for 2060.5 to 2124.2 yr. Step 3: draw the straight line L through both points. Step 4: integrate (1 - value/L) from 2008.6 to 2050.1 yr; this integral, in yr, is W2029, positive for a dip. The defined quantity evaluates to 7.47 yr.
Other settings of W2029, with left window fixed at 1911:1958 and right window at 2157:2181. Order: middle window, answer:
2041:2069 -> 4.0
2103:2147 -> 3.8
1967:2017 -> -5.0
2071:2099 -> -1.0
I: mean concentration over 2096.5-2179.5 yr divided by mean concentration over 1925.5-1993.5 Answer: 0.61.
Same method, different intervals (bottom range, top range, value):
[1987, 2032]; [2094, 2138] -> 0.68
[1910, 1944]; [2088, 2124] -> 0.67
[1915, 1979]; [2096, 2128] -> 0.63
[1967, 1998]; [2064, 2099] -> 0.75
